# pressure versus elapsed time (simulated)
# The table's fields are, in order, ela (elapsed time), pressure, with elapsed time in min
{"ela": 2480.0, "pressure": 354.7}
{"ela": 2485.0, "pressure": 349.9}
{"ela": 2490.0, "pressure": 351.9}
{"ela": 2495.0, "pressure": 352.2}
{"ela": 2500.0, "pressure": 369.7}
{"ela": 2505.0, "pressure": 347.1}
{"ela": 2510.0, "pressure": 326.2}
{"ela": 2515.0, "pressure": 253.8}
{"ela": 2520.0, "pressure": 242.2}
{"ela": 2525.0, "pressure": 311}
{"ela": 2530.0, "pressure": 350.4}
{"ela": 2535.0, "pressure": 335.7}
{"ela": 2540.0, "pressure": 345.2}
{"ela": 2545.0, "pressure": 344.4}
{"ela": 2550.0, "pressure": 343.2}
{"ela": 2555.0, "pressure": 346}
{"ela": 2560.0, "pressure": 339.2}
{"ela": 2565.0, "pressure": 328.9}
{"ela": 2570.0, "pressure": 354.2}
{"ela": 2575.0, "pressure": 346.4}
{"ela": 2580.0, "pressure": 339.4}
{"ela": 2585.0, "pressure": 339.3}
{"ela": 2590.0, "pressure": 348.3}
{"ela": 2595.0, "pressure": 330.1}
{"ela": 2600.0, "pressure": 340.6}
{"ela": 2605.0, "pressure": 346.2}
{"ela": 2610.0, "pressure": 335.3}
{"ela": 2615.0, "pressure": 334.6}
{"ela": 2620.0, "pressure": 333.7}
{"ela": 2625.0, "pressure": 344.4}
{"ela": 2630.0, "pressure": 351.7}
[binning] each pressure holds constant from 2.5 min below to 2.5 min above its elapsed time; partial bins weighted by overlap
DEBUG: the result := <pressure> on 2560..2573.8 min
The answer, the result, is 342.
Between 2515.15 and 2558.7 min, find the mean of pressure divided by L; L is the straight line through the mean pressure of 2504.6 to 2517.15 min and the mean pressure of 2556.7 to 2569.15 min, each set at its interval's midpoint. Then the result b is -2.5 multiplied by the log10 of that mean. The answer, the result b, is -0.01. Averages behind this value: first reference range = 304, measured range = 324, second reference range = 337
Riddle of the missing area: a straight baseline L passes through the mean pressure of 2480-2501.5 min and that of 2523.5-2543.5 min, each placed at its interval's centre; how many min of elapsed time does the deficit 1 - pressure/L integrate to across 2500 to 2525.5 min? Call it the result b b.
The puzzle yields 3.3 min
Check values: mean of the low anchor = 355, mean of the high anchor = 337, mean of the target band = 302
